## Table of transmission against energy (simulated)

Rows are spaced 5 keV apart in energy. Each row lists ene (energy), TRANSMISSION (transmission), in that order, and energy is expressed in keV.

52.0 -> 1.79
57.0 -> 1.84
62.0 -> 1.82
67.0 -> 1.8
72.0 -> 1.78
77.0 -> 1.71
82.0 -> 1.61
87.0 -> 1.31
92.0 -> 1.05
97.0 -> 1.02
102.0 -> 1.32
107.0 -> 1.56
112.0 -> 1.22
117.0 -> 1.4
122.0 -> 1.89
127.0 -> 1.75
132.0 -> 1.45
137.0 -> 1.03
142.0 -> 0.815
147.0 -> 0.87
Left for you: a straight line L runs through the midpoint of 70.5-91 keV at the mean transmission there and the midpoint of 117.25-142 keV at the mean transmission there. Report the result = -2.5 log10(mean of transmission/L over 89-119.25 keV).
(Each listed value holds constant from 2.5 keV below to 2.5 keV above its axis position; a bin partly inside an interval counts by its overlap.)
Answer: 0.188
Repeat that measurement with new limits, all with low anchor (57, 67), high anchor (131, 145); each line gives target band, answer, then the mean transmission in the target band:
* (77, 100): 0.201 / 1.3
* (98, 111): 0.016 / 1.37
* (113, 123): -0.231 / 1.54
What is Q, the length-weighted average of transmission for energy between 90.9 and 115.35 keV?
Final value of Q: 1.25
